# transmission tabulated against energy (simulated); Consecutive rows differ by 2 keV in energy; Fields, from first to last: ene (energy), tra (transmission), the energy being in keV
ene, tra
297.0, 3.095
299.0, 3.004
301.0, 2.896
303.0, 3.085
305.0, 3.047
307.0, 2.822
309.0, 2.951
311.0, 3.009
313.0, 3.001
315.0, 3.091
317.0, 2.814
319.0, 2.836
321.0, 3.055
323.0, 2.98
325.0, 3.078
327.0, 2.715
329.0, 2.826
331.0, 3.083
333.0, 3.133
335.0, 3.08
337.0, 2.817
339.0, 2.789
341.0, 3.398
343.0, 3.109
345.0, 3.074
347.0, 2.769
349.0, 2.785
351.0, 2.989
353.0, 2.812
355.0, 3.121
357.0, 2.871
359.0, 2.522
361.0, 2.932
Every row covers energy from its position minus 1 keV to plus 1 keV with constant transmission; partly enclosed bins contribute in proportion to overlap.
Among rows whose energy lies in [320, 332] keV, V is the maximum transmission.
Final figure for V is 3.083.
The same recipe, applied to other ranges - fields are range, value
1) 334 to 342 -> 3.398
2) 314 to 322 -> 3.091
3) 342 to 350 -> 3.109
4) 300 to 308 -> 3.085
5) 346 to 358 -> 3.121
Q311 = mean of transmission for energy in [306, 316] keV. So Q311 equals 2.97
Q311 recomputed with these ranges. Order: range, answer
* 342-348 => 2.98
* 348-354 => 2.86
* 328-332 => 2.95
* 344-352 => 2.9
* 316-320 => 2.83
